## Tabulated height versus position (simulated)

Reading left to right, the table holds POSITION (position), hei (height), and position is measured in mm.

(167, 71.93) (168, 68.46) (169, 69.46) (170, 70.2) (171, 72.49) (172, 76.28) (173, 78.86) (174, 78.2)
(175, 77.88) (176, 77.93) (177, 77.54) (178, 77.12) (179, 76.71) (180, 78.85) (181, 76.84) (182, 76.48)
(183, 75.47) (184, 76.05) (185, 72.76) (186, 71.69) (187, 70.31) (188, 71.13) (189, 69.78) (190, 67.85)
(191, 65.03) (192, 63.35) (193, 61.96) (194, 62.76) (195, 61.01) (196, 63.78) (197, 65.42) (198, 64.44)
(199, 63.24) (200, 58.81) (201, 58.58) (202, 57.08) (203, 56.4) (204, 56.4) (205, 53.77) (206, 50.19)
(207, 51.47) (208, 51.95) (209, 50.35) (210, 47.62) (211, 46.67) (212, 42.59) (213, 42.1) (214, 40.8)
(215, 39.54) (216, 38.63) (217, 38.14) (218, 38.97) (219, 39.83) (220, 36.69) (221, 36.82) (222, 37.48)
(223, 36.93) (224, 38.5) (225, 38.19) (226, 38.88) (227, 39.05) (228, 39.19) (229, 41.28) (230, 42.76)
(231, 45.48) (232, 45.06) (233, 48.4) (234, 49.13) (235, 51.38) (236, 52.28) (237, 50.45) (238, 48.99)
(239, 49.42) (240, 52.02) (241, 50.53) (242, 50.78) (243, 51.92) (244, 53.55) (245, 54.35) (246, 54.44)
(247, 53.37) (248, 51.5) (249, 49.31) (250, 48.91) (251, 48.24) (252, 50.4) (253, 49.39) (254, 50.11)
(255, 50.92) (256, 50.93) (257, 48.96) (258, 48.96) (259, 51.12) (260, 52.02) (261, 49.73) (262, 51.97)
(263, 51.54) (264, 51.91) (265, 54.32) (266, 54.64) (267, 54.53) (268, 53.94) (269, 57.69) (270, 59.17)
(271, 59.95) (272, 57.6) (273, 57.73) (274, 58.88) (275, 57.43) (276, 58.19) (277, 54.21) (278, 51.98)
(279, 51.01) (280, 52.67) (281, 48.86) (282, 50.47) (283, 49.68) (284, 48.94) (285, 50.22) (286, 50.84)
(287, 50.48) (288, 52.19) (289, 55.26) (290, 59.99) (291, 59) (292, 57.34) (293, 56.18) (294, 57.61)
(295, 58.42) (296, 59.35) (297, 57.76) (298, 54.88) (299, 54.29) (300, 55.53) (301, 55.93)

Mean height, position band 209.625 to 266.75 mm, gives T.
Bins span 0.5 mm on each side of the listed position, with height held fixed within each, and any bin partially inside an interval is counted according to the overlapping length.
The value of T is 46.8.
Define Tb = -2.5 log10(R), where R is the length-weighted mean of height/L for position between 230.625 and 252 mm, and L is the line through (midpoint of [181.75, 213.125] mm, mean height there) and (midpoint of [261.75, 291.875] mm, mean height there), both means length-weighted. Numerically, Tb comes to 0.14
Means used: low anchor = 60.9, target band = 50.5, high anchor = 54.2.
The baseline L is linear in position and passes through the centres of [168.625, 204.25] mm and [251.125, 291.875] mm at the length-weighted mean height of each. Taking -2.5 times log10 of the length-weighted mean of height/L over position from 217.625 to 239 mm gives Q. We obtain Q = 0.39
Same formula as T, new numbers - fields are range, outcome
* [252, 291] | 53.2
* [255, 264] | 50.7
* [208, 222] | 41.7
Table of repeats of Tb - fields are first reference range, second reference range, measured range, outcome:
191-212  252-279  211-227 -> 0.39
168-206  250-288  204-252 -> 0.29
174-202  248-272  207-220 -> 0.42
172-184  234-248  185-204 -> 0.11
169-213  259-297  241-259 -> 0.14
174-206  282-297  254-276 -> 0.07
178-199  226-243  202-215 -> 0.22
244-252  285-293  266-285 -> -0.02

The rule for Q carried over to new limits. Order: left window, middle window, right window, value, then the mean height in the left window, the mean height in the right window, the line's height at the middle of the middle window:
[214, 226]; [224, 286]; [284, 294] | -0.096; 38.3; 54.5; 46.5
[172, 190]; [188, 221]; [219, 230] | 0.051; 75.3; 38.6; 55.5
